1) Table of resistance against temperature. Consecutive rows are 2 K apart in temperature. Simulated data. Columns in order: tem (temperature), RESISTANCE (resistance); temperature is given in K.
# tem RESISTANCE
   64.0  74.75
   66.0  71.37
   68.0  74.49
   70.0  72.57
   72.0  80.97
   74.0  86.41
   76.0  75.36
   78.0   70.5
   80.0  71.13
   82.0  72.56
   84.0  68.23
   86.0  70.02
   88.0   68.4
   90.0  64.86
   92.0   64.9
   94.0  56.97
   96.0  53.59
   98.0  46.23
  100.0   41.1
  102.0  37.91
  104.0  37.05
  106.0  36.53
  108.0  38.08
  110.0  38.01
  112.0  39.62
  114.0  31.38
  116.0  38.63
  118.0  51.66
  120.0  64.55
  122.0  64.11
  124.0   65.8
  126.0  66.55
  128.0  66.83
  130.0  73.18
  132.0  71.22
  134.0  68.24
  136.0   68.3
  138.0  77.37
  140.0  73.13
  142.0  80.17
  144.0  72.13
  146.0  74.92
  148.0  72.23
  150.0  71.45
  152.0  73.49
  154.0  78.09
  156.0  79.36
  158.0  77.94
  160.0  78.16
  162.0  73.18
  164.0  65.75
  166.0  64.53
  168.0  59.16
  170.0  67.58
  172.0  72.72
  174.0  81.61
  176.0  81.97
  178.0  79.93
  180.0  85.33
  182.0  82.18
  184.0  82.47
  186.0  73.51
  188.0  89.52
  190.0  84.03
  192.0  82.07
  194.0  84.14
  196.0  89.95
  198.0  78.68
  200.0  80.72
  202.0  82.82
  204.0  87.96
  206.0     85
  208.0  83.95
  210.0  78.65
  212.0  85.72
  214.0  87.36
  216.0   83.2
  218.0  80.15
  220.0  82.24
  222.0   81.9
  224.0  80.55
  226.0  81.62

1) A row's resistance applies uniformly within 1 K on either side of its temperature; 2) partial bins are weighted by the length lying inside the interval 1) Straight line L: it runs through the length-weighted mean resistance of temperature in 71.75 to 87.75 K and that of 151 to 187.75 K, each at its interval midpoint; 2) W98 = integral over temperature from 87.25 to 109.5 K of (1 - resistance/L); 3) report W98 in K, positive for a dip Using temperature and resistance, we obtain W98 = 7.5 K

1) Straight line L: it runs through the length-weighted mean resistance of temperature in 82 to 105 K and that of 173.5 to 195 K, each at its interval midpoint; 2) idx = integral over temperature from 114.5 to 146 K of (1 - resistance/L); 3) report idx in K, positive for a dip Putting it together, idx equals 0.26 K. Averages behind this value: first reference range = 56.1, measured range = 66.5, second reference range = 82.5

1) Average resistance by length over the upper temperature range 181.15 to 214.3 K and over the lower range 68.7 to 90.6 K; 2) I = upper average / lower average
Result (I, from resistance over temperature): 1.14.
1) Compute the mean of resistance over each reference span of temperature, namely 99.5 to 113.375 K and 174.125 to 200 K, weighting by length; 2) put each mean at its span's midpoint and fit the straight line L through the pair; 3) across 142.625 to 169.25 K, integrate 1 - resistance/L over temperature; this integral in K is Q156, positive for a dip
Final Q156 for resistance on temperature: -3.0 K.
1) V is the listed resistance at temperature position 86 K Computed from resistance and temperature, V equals 70.02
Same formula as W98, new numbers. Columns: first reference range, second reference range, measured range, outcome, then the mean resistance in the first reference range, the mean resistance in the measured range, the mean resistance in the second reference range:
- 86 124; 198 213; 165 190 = -1.0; 49.6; 77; 83.2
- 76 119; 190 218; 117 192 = -4.6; 52.8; 73.4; 83.7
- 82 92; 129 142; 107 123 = 5.6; 68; 45.8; 72.5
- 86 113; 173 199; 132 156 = -2.7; 48.8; 73.7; 82.7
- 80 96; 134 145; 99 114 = 6.7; 66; 37.9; 73.7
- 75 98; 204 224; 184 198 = -0.6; 66.1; 83.4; 83.2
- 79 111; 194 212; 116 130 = -0.1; 54.1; 62.2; 83.6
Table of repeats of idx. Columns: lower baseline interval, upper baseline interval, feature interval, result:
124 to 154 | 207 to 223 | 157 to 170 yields 1.02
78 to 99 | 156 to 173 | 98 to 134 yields 8.36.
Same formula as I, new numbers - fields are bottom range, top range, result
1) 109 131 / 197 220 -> 1.52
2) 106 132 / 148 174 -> 1.36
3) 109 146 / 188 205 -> 1.36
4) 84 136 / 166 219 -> 1.48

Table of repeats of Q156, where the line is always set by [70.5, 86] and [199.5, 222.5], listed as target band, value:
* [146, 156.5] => 0.63 K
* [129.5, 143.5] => 0.97 K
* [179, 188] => -0.03 K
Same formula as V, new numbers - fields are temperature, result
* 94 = 56.97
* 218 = 80.15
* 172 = 72.72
